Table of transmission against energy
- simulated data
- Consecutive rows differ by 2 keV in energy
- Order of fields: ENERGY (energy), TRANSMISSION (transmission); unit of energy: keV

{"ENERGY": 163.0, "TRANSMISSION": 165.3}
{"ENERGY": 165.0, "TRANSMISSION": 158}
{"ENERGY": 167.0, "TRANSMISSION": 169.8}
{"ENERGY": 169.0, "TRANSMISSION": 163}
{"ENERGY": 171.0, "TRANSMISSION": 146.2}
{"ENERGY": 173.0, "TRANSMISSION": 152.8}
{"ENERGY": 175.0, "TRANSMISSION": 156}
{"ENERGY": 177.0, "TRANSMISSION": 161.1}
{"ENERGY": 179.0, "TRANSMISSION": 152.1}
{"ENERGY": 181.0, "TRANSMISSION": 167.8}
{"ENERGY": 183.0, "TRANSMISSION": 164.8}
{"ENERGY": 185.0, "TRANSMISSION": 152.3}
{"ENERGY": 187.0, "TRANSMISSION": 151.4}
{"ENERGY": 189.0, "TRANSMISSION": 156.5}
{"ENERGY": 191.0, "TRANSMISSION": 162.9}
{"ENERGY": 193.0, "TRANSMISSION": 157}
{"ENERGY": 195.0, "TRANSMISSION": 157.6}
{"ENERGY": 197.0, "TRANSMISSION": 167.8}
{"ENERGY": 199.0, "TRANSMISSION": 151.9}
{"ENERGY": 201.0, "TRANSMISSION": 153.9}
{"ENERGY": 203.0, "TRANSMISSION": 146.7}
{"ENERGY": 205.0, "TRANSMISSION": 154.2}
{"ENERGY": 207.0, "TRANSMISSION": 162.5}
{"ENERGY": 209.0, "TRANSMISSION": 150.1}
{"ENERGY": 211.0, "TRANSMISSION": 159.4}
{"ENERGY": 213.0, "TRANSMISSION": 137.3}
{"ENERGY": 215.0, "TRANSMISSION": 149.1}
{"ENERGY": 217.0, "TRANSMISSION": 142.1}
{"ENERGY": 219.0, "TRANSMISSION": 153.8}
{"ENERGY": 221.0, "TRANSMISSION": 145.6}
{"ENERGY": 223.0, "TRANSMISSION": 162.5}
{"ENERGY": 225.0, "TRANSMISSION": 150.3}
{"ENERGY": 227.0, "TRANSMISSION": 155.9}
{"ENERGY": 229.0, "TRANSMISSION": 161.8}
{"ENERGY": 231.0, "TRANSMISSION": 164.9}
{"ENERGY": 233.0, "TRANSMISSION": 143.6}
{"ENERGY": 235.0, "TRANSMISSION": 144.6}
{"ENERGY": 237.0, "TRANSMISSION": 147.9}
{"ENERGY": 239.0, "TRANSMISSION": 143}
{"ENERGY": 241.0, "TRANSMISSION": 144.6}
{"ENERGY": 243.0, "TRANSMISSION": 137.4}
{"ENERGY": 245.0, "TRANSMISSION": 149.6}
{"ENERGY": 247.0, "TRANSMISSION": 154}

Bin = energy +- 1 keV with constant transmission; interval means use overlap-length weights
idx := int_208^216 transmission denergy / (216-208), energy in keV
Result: 149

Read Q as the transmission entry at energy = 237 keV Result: 147.9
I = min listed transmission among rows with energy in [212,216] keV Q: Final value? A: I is 137.3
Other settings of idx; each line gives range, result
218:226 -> 153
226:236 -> 154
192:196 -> 157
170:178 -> 154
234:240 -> 145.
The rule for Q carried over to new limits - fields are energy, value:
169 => 163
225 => 150.3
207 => 162.5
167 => 169.8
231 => 164.9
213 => 137.3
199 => 151.9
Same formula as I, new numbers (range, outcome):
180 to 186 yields 152.3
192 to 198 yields 157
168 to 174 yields 146.2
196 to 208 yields 146.7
